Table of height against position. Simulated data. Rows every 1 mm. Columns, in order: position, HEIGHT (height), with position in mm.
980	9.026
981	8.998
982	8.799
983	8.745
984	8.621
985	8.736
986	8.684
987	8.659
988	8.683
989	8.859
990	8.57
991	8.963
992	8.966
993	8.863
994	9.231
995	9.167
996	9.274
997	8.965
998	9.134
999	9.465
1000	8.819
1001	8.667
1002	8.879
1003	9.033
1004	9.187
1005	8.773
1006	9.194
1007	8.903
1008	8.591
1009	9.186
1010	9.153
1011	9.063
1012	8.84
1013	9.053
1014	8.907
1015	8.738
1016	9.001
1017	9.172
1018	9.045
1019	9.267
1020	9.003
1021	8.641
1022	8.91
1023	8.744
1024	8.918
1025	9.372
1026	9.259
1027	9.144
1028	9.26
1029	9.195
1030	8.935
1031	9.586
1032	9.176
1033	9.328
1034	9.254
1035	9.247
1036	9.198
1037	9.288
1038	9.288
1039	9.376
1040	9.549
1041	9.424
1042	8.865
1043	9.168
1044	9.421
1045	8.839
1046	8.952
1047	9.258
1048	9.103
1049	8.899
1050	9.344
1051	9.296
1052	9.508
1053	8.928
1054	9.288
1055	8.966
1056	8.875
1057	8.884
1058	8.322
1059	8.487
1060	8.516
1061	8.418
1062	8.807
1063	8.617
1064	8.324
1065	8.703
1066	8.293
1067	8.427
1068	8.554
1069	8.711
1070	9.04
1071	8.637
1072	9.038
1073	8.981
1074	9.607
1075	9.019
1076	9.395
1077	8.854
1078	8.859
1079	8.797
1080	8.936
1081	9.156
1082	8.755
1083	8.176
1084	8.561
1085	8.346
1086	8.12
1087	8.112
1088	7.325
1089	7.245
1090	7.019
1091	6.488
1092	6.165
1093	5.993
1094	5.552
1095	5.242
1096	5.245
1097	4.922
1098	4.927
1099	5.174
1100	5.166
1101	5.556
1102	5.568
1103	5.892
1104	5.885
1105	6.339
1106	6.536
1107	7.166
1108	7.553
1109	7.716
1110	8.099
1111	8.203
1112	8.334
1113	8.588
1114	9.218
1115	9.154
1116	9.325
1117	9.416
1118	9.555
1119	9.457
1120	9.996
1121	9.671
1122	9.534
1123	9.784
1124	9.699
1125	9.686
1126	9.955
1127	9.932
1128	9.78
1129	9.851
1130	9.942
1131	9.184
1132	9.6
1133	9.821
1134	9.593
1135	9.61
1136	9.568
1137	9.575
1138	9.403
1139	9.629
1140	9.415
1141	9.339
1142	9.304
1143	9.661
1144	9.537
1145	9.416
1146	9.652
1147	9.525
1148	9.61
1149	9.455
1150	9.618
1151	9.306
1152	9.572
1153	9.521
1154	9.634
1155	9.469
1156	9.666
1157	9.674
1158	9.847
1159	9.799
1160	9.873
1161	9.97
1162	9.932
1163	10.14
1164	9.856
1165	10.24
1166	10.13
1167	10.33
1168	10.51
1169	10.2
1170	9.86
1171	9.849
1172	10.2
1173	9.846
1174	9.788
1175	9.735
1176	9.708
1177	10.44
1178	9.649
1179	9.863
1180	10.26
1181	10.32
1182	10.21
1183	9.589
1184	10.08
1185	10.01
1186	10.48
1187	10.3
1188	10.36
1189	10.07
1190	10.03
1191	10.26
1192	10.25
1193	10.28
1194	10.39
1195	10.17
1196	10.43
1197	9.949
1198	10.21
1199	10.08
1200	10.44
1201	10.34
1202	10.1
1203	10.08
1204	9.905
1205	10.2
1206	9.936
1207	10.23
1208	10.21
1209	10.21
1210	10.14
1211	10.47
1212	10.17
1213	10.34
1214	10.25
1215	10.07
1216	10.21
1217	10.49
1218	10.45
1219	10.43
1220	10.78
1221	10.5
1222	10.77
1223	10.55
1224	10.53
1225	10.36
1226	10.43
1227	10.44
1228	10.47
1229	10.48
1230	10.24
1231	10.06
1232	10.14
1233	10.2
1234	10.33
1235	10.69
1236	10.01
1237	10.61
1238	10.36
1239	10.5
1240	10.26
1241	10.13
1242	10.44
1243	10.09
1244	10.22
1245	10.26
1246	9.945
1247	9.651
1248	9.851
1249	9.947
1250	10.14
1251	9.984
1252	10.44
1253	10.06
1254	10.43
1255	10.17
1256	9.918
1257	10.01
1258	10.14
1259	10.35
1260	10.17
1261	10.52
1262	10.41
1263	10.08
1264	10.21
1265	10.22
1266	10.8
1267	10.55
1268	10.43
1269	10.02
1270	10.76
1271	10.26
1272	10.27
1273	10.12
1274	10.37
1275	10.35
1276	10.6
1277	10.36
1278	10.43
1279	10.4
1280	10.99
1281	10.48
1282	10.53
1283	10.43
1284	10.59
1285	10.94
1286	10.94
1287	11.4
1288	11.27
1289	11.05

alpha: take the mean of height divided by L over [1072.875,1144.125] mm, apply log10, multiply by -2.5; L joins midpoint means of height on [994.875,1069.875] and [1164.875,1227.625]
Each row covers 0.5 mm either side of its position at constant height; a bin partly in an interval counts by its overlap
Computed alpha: 0.16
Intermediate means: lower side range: 9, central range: 8.28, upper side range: 10.2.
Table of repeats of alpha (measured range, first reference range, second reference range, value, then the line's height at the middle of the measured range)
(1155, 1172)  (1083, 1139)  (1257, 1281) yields -0.13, 8.82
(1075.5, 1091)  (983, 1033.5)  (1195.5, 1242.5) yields 0.14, 9.46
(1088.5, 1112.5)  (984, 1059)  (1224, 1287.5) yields 0.44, 9.48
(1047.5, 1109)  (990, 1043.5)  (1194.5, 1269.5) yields 0.20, 9.42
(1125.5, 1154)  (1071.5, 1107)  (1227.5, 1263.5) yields -0.17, 8.19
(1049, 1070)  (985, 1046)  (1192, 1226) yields 0.07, 9.33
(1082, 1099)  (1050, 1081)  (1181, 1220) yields 0.33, 9.1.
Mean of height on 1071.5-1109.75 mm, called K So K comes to 7.25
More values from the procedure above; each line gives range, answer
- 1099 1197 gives 9.37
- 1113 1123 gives 9.45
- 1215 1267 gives 10.3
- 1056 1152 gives 8.44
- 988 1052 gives 9.08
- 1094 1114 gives 6.47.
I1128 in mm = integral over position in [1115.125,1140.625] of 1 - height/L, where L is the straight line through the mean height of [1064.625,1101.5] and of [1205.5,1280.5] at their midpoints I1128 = -3.8 mm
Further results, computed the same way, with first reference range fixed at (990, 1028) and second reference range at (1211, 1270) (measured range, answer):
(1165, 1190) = -0.3 mm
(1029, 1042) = -0.2 mm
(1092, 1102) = 4.4 mm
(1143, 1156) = 0.3 mm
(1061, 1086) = 1.6 mm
